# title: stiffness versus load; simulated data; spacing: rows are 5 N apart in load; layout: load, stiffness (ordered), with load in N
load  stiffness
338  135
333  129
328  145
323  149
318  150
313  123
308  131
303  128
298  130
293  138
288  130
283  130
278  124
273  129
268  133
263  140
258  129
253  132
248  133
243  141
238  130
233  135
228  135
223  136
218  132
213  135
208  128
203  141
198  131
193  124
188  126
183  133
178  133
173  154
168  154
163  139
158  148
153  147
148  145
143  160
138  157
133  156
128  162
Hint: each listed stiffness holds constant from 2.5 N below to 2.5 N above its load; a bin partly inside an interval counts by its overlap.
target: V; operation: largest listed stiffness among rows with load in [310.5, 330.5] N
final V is 150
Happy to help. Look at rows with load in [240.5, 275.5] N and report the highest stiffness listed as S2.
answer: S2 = 141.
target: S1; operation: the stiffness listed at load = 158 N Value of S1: 148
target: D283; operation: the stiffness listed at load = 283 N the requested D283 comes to 130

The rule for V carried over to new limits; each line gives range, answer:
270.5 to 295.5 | 138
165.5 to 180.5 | 154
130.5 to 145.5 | 160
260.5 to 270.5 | 140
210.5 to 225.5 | 136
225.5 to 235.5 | 135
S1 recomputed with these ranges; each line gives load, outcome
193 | 124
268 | 133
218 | 132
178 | 133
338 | 135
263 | 140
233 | 135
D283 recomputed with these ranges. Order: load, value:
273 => 129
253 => 132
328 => 145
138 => 157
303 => 128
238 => 130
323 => 149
